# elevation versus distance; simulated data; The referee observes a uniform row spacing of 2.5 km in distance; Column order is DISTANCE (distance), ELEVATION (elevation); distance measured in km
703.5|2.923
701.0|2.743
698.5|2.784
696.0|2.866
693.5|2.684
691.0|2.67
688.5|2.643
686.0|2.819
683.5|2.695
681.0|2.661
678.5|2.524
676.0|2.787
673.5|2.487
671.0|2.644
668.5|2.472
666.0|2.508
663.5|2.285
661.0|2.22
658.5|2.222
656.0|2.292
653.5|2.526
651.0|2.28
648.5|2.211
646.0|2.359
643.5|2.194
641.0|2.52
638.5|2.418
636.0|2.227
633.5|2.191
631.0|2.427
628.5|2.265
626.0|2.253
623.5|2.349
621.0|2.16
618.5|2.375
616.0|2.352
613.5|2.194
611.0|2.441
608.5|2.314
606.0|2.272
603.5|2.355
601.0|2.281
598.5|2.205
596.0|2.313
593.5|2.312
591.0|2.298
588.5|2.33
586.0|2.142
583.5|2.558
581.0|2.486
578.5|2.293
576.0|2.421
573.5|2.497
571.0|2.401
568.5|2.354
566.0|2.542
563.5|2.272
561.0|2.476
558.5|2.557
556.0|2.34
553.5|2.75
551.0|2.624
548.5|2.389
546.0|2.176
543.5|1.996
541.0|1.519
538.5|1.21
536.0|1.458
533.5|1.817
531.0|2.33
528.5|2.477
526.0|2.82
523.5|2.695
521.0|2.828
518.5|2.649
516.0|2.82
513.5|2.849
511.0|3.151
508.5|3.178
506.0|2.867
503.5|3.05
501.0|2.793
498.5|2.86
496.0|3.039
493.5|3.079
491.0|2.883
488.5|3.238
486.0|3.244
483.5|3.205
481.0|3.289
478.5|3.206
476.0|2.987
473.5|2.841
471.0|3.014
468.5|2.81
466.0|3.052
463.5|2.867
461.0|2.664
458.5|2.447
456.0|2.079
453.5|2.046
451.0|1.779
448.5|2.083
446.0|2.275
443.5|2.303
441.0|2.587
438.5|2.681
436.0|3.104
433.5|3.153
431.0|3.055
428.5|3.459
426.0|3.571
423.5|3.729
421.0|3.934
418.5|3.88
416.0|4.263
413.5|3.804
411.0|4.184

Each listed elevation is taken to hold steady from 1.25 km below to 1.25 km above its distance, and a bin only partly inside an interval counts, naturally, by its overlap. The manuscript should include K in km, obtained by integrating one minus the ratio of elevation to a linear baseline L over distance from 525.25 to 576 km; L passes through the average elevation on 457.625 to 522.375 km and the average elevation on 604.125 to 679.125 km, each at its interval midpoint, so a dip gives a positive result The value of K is 8.7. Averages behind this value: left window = 2.96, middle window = 2.25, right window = 2.36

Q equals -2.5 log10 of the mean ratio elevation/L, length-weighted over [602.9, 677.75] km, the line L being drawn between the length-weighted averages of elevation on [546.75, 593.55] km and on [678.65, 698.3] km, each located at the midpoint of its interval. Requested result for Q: 0.11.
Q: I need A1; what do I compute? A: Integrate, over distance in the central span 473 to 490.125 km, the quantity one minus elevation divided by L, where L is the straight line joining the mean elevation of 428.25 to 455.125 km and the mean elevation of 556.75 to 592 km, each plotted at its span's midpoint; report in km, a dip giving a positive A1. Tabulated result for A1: -4.4 km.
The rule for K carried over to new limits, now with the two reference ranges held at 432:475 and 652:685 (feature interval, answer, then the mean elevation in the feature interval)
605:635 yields 2.50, 2.3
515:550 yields 4.41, 2.23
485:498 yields -2.62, 3.08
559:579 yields 0.90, 2.42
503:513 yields -1.91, 3.05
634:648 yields 0.96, 2.33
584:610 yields 2.34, 2.29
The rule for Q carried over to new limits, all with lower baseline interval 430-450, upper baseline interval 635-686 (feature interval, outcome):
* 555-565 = 0.05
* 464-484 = -0.17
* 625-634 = 0.08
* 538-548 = 0.37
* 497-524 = -0.13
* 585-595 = 0.10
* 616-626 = 0.08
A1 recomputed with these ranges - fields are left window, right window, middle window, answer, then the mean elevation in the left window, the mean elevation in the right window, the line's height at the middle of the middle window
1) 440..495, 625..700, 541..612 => 6.3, 2.73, 2.47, 2.59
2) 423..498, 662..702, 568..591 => 3.0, 2.85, 2.64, 2.74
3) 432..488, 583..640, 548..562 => -0.4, 2.72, 2.3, 2.46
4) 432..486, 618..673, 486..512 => -3.9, 2.7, 2.34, 2.63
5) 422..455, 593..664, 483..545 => -1.1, 2.76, 2.3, 2.58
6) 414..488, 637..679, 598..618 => 1.8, 2.96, 2.41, 2.54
